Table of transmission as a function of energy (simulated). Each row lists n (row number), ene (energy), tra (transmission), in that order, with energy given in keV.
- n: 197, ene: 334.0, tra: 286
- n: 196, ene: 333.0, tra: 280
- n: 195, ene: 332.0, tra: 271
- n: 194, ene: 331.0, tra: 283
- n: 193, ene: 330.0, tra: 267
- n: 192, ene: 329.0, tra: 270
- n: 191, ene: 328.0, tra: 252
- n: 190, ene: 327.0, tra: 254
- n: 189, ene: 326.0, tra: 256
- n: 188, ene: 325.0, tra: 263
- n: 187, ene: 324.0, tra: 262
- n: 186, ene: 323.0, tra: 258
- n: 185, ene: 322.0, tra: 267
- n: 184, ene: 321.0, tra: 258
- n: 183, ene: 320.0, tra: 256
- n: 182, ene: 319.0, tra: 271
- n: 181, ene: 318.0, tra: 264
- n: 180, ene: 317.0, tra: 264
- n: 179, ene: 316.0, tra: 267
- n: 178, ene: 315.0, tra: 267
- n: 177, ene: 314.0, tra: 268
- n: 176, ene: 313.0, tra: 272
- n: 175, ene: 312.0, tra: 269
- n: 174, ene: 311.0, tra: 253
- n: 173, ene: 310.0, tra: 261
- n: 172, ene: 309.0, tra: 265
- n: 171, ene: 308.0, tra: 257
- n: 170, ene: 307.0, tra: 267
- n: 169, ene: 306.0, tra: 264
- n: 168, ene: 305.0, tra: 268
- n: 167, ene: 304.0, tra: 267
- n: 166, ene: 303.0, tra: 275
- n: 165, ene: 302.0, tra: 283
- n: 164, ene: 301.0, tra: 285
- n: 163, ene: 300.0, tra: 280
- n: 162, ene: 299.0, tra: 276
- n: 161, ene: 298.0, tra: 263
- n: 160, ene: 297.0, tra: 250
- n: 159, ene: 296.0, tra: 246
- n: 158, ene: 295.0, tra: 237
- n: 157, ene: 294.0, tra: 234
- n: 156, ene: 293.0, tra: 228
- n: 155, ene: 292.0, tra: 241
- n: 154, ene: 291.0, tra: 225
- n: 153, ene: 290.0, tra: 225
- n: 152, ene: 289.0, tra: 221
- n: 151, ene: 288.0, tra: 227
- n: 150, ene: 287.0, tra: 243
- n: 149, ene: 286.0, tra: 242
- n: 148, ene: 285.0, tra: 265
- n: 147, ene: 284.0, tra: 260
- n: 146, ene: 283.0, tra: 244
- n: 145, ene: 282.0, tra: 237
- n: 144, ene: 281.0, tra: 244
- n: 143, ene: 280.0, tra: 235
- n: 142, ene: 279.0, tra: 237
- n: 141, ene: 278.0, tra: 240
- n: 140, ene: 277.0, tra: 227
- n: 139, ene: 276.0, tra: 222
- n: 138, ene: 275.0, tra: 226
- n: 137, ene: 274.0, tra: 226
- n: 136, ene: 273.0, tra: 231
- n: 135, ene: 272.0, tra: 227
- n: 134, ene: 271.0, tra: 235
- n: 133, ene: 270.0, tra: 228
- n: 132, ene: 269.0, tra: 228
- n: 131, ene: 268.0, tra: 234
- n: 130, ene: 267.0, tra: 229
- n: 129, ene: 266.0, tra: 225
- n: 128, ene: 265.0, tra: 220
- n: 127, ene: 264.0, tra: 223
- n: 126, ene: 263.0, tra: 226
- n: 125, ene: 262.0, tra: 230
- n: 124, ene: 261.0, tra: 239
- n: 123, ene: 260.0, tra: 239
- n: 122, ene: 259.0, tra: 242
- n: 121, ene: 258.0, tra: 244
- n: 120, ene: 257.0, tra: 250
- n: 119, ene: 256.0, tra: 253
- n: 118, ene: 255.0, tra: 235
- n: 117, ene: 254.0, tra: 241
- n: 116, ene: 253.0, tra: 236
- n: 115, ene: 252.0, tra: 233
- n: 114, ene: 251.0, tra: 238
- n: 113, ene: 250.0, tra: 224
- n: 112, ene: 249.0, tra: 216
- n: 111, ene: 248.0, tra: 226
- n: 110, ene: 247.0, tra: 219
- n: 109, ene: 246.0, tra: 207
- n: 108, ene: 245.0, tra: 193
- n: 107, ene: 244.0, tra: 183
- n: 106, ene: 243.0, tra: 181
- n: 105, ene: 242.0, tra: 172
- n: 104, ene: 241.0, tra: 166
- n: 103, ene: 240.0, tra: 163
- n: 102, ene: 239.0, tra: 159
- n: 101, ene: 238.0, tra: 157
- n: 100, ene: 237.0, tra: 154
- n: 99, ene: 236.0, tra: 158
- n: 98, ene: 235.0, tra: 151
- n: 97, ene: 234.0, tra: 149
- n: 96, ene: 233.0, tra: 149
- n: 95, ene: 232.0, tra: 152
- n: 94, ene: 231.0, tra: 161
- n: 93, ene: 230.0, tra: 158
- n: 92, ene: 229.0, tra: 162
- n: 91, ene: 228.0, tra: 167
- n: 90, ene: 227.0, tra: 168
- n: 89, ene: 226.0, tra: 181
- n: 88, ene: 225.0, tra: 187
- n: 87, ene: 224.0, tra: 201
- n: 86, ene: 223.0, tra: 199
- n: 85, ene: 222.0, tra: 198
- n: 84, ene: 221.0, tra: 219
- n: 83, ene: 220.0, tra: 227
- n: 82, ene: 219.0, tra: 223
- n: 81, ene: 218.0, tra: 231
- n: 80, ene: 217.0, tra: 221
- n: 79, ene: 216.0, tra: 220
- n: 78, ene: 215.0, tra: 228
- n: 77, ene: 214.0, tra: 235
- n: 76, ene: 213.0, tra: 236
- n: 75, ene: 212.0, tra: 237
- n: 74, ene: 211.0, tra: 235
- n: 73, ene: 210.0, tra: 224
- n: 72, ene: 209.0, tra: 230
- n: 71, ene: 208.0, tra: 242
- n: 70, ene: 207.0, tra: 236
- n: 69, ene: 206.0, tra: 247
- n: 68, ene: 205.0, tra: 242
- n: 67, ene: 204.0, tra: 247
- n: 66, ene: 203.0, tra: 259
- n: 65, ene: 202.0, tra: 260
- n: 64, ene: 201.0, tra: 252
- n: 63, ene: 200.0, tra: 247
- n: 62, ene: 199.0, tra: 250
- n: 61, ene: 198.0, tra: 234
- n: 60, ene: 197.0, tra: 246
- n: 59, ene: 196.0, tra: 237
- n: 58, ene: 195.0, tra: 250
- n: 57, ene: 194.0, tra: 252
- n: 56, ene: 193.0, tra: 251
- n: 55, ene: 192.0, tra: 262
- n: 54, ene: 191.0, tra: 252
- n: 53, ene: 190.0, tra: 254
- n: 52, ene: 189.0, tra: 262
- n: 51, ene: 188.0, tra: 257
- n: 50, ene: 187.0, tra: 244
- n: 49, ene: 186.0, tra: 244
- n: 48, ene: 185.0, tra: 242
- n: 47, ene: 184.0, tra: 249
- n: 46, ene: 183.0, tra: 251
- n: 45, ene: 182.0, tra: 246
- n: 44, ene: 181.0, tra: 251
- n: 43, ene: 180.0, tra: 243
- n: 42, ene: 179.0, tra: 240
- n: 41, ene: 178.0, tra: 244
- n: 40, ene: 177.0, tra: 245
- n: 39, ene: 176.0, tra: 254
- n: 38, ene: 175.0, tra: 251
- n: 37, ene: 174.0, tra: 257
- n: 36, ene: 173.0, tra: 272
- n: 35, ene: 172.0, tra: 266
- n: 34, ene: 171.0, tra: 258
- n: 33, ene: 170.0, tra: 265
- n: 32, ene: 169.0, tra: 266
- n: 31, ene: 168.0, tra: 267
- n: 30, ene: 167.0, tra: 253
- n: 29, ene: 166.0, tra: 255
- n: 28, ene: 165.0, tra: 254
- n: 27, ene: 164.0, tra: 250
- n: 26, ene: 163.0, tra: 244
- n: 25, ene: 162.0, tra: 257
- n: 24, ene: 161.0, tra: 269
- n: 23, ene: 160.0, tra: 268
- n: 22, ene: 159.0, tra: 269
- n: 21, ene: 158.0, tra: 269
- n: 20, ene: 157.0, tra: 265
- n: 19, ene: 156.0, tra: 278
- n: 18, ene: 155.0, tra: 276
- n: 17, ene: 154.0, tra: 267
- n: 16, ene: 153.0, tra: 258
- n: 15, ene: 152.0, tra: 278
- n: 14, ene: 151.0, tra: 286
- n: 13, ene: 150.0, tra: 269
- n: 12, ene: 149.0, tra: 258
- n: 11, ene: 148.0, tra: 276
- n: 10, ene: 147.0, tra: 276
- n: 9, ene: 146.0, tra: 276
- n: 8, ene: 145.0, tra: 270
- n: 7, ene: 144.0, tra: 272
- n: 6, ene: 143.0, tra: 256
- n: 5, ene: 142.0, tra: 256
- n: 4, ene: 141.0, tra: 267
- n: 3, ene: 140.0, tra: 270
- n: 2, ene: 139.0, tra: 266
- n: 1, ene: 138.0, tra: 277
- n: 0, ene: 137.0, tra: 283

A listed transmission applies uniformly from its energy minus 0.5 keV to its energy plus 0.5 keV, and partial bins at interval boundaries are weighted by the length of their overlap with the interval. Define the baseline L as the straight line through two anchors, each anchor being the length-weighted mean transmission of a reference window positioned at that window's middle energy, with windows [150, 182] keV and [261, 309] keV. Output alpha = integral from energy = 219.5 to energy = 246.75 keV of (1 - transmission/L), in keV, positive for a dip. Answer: 8.2 keV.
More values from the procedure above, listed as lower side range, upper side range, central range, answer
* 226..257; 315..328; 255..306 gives -4.1 keV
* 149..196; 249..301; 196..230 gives 3.6 keV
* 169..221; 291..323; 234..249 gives 4.4 keV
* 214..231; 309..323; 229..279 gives 3.1 keV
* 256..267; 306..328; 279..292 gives 0.4 keV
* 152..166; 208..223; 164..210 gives -1.1 keV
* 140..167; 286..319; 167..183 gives 0.6 keV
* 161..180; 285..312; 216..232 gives 3.9 keV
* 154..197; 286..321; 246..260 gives 1.2 keV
